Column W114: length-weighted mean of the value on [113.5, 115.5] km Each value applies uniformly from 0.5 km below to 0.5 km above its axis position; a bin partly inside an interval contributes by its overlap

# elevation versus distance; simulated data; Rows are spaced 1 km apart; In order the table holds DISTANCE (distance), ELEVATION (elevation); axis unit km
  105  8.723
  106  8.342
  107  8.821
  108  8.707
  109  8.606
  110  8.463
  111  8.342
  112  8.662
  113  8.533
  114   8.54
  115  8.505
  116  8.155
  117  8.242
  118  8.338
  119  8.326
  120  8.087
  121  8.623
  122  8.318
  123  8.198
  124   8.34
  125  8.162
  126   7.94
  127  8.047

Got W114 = 8.52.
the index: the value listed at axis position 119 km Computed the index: 8.326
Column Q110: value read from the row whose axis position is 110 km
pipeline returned 8.463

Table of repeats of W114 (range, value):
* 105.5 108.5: 8.62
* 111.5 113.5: 8.6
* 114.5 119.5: 8.31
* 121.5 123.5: 8.26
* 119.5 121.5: 8.36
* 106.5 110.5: 8.65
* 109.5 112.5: 8.49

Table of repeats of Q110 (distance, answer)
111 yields 8.342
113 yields 8.533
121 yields 8.623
